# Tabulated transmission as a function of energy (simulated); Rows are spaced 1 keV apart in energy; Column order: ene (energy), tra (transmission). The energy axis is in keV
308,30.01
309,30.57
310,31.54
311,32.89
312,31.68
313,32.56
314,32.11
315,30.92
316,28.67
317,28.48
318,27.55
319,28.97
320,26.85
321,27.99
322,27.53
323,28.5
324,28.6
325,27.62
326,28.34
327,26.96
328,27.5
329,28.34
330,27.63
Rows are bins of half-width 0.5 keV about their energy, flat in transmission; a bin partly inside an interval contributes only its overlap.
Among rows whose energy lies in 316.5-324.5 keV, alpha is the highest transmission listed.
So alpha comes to 28.97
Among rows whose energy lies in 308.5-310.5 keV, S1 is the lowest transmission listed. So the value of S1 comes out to 30.57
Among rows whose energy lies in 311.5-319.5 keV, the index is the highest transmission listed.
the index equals 32.56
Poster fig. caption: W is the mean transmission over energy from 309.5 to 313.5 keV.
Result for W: 32.2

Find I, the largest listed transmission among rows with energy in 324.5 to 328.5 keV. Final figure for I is 28.34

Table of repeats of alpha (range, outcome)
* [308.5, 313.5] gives 32.89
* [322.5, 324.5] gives 28.6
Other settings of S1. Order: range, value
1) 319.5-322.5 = 26.85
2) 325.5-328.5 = 26.96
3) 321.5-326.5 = 27.53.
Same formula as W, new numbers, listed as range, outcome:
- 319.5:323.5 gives 27.7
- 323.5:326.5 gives 28.2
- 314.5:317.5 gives 29.4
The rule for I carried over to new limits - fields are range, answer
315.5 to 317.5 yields 28.67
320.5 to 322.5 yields 27.99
